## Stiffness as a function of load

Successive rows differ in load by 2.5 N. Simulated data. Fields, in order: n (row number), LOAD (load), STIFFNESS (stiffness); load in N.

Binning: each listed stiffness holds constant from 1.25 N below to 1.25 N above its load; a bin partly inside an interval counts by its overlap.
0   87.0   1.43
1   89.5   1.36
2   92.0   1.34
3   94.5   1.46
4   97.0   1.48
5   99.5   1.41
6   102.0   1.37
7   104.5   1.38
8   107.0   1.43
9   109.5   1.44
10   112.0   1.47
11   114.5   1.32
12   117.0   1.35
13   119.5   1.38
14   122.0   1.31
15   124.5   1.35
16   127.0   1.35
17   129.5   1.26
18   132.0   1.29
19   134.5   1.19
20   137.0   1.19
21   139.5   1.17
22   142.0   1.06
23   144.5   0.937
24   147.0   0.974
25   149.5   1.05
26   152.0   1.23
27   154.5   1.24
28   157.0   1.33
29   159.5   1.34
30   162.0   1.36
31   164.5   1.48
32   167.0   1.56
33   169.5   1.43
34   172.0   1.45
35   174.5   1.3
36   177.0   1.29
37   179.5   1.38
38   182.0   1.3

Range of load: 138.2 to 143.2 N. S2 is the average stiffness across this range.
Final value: 1.12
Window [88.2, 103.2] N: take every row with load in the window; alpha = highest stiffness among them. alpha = 1.48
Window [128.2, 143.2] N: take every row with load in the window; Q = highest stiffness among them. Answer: 1.29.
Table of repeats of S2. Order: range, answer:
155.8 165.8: 1.38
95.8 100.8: 1.44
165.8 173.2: 1.48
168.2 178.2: 1.37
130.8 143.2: 1.18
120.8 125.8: 1.33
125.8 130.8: 1.3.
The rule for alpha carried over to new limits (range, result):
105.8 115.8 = 1.47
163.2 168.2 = 1.56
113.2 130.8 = 1.38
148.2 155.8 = 1.24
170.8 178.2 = 1.45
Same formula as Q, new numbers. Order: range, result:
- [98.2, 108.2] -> 1.43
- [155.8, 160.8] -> 1.34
